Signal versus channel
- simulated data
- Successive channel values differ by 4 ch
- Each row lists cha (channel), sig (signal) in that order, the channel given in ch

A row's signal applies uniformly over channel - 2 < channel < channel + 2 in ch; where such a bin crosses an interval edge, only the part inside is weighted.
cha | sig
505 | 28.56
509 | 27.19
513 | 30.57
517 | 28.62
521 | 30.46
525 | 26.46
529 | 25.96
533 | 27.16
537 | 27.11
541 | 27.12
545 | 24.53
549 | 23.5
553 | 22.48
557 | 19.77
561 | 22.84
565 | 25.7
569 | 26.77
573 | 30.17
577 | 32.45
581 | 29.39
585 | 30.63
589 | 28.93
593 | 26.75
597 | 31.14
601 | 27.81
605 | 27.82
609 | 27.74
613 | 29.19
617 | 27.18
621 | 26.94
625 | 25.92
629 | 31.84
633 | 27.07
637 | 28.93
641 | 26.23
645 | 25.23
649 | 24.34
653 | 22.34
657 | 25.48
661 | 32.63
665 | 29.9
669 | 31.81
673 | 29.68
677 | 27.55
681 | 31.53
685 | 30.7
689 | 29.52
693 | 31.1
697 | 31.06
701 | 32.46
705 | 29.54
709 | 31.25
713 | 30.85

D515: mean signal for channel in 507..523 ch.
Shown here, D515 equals 29.2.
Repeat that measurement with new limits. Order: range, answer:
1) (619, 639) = 28.1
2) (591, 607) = 28.4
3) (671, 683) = 29.6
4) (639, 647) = 25.7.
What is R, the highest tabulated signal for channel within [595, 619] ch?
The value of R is 31.14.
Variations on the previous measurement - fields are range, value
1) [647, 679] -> 32.63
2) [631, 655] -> 28.93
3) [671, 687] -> 31.53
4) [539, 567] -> 27.12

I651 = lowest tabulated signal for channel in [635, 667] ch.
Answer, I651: 22.34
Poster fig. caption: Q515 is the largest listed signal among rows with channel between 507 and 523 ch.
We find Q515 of 30.57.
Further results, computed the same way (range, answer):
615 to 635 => 31.84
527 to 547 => 27.16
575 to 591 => 32.45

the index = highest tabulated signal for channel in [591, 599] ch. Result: 31.14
